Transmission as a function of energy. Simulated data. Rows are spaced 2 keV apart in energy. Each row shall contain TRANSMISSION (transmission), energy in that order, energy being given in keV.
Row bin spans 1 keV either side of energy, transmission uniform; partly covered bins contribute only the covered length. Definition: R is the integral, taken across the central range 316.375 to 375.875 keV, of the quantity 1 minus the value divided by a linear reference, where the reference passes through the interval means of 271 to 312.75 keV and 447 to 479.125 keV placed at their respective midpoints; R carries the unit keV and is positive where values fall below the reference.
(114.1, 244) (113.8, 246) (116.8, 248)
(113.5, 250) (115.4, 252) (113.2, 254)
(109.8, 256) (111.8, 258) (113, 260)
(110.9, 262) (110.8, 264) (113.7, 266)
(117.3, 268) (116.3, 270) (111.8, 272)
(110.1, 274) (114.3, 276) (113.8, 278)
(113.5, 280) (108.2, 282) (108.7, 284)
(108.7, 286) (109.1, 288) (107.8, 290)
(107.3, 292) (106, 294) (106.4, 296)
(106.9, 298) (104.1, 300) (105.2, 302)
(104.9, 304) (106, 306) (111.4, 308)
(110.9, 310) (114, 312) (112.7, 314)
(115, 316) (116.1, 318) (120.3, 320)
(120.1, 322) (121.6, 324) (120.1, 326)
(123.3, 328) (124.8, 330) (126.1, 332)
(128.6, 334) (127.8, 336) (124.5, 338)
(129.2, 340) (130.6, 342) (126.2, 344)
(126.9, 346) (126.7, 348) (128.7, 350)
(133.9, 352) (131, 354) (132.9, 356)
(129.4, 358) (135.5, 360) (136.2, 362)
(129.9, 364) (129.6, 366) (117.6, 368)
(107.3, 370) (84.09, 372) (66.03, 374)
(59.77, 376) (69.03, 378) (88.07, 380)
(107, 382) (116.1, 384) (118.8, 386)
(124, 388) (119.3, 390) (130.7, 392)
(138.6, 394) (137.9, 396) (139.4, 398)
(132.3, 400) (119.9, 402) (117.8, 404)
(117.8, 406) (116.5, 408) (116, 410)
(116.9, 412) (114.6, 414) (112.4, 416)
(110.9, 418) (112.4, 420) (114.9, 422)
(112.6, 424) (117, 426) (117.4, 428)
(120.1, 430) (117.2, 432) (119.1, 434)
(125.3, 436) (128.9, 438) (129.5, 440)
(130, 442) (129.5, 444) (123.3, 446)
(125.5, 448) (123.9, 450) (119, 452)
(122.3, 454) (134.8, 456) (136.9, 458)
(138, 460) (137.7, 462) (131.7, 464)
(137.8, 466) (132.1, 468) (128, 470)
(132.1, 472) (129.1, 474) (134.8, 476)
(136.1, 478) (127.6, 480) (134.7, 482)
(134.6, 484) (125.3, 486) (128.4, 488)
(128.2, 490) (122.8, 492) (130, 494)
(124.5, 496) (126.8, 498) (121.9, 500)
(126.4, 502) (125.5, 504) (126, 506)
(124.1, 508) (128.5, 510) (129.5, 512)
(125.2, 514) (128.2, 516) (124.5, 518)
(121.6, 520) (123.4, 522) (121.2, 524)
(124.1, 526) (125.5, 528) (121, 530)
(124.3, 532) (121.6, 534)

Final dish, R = -2.92 keV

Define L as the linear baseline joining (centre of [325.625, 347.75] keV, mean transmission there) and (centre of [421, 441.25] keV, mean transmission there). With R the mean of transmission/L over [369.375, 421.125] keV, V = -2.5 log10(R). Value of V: 0.104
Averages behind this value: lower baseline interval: 126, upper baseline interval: 120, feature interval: 111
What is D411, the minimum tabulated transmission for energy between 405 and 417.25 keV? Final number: 112.4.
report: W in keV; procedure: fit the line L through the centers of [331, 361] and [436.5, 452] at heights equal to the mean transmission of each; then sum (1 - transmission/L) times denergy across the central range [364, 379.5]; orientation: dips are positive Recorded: 4.3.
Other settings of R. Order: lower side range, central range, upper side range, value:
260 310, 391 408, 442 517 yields -1.1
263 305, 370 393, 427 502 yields 4.0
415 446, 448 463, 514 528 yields -1.1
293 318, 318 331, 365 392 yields -1.7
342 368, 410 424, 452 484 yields 1.9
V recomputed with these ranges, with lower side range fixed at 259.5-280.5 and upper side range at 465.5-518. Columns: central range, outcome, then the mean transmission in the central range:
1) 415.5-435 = 0.08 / 115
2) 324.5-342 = -0.07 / 126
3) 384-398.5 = -0.06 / 129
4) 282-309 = 0.08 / 107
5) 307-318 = 0.03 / 113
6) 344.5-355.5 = -0.09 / 129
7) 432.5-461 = -0.02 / 127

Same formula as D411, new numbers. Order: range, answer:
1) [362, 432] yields 59.77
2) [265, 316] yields 104.1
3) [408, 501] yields 110.9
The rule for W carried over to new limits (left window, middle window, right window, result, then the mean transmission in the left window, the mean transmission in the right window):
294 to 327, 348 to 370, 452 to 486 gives -2.05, 112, 132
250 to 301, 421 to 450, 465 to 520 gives 0.39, 111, 128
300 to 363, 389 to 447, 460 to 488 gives 2.91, 122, 132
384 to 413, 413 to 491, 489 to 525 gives -0.66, 124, 125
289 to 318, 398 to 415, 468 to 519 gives -0.13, 109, 128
